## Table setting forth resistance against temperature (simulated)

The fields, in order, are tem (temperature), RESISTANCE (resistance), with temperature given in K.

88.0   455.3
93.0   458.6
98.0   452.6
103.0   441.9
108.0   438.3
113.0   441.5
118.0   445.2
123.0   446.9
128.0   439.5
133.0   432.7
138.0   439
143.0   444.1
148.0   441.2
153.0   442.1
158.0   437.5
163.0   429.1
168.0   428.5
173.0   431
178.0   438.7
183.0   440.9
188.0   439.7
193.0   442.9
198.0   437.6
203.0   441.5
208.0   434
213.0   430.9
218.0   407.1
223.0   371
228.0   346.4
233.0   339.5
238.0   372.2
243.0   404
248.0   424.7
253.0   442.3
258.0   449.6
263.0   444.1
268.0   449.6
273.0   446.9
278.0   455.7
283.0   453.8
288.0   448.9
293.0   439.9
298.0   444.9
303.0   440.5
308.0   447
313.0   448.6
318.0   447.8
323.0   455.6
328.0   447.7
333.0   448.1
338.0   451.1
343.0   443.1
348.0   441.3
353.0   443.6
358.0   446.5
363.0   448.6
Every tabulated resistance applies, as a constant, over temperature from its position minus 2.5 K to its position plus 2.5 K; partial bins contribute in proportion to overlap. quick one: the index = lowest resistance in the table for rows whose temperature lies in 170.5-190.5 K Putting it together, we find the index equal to 431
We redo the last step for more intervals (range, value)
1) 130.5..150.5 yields 432.7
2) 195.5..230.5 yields 346.4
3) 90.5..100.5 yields 452.6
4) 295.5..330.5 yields 440.5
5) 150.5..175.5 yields 428.5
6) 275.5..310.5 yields 439.9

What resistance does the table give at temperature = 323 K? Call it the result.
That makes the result 455.6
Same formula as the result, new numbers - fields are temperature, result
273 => 446.9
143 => 444.1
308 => 447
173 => 431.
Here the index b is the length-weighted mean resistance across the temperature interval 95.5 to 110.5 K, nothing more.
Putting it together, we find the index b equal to 444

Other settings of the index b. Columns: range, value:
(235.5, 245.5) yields 388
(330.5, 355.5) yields 445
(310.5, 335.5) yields 450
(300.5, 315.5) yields 445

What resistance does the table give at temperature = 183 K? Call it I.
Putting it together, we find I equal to 440.9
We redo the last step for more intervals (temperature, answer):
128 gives 439.5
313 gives 448.6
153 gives 442.1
